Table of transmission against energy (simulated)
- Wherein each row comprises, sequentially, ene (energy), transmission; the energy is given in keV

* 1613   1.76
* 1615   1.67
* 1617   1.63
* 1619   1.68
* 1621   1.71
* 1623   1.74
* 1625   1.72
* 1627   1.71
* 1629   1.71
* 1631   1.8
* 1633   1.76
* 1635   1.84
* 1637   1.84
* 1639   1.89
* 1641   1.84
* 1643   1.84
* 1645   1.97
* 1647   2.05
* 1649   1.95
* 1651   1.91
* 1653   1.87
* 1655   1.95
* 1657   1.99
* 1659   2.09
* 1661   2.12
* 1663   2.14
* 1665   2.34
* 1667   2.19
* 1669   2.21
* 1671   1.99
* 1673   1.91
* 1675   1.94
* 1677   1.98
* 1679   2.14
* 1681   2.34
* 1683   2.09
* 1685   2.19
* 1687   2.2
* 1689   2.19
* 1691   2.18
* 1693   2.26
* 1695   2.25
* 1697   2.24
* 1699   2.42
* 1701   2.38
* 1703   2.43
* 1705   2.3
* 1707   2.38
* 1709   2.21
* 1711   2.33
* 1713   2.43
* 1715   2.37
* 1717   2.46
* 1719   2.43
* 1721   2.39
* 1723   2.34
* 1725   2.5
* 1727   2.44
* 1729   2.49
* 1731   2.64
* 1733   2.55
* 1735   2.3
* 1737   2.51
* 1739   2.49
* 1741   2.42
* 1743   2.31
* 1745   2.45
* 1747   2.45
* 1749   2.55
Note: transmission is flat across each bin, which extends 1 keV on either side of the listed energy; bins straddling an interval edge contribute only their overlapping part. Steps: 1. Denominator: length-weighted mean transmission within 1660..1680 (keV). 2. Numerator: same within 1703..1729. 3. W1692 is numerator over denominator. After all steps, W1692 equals 1.1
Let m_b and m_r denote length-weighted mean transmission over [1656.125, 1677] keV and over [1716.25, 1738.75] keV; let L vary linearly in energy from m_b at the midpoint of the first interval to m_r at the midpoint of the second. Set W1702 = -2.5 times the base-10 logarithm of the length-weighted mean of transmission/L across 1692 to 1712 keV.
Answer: -0.01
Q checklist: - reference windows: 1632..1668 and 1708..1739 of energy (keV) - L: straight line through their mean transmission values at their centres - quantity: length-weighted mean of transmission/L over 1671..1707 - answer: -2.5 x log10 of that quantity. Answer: 0.01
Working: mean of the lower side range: 1.98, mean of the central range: 2.2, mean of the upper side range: 2.43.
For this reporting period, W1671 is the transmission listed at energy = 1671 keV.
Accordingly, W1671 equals 1.99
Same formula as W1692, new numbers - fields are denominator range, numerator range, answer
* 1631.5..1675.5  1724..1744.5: 1.24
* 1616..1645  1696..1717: 1.33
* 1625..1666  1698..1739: 1.26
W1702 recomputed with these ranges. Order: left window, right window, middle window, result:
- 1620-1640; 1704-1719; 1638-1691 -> -0.018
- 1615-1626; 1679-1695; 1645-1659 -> -0.016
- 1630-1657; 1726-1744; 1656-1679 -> -0.025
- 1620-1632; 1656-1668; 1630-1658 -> 0.025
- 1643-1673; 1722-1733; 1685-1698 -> 0.019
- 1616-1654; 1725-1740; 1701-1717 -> -0.015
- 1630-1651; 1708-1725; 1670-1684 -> 0.033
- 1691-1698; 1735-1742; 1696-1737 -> -0.027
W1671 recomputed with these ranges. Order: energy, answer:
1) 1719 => 2.43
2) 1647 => 2.05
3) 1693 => 2.26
